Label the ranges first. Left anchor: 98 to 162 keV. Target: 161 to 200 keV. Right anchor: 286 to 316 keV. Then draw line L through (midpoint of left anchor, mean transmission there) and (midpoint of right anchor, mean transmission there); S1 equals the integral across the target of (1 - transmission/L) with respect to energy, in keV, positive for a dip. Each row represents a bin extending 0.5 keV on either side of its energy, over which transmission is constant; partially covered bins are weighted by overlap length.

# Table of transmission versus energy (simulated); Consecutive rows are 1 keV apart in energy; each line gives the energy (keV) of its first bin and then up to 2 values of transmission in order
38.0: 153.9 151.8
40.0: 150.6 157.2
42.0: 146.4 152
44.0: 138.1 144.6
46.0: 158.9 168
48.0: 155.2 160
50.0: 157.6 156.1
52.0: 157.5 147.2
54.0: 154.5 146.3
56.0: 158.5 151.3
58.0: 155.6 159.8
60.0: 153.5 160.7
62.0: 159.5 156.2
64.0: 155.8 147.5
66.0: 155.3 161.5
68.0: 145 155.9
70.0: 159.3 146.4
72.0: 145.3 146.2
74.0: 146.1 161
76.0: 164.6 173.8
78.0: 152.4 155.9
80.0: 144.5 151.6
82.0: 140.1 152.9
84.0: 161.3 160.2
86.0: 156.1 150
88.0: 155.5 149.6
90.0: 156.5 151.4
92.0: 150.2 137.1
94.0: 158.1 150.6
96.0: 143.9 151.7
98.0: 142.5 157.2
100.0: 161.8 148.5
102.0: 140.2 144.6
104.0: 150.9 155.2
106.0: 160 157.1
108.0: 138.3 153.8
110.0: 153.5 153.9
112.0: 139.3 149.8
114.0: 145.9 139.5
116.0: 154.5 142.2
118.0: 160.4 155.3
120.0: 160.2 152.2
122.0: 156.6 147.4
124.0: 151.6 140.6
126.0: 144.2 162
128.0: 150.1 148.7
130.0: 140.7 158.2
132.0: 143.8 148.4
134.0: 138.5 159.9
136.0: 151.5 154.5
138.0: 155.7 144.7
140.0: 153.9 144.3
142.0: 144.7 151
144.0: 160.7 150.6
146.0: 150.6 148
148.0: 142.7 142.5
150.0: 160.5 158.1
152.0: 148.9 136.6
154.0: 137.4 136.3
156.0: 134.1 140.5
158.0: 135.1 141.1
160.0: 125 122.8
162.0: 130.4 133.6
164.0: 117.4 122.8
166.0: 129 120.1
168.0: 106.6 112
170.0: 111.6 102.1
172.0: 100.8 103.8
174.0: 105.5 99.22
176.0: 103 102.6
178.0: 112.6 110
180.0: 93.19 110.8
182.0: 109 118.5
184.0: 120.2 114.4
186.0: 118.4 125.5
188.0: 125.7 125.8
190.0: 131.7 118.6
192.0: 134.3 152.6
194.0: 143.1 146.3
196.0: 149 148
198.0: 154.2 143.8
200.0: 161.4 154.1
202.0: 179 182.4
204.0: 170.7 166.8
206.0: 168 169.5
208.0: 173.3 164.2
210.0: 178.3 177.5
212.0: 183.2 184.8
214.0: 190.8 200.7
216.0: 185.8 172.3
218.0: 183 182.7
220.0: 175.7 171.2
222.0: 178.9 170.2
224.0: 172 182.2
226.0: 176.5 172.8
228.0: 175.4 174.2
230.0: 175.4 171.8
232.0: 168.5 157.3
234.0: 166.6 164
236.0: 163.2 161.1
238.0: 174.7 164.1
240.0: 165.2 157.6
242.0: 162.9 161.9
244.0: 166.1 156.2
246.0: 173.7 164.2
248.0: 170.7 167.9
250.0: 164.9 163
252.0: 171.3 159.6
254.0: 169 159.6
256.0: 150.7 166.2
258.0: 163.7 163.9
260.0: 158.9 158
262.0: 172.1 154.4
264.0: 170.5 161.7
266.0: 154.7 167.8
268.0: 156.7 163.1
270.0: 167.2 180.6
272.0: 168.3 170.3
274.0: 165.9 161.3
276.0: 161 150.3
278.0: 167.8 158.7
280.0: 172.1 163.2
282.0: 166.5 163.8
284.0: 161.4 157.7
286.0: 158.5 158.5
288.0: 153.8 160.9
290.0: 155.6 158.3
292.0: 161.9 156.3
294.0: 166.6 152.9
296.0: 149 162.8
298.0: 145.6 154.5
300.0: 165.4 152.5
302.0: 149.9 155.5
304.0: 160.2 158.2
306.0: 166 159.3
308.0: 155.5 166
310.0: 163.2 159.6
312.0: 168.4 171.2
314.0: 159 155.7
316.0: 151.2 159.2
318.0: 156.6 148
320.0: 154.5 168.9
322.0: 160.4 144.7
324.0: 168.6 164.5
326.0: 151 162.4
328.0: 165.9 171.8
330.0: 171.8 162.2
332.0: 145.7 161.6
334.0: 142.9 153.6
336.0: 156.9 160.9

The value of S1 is 7.6 keV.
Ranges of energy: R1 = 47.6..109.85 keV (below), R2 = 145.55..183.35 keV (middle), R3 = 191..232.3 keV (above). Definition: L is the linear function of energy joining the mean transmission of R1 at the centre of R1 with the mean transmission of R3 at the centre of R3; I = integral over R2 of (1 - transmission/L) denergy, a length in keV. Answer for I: 9.1 keV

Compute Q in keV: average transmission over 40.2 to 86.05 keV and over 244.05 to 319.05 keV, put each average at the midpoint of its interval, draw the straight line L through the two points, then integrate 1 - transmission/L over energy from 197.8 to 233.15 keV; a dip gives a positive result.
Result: -3.3 keV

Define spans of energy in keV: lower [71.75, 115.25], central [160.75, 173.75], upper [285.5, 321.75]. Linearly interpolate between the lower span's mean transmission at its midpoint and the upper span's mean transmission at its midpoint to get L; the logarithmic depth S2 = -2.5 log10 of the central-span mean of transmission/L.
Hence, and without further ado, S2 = 0.31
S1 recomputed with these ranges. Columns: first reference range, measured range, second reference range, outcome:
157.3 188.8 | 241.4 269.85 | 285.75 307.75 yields -3.9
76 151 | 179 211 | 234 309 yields 2.7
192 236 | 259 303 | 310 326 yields 0.6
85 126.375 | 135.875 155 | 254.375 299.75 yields 0.5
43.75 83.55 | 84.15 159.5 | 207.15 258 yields 4.9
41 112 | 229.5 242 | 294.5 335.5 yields -0.7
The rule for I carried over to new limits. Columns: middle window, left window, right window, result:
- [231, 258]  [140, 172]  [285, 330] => -2.8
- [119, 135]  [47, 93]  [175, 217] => 0.1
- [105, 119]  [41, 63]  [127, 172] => -0.5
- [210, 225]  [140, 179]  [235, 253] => -2.6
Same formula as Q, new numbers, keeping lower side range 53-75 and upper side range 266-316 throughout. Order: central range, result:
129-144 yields 0.6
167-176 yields 2.9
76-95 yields 0.1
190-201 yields 0.9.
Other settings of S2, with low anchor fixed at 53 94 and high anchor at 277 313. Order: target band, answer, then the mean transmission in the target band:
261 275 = -0.042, 165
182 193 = 0.254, 124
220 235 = -0.095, 172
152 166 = 0.178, 132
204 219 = -0.136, 178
